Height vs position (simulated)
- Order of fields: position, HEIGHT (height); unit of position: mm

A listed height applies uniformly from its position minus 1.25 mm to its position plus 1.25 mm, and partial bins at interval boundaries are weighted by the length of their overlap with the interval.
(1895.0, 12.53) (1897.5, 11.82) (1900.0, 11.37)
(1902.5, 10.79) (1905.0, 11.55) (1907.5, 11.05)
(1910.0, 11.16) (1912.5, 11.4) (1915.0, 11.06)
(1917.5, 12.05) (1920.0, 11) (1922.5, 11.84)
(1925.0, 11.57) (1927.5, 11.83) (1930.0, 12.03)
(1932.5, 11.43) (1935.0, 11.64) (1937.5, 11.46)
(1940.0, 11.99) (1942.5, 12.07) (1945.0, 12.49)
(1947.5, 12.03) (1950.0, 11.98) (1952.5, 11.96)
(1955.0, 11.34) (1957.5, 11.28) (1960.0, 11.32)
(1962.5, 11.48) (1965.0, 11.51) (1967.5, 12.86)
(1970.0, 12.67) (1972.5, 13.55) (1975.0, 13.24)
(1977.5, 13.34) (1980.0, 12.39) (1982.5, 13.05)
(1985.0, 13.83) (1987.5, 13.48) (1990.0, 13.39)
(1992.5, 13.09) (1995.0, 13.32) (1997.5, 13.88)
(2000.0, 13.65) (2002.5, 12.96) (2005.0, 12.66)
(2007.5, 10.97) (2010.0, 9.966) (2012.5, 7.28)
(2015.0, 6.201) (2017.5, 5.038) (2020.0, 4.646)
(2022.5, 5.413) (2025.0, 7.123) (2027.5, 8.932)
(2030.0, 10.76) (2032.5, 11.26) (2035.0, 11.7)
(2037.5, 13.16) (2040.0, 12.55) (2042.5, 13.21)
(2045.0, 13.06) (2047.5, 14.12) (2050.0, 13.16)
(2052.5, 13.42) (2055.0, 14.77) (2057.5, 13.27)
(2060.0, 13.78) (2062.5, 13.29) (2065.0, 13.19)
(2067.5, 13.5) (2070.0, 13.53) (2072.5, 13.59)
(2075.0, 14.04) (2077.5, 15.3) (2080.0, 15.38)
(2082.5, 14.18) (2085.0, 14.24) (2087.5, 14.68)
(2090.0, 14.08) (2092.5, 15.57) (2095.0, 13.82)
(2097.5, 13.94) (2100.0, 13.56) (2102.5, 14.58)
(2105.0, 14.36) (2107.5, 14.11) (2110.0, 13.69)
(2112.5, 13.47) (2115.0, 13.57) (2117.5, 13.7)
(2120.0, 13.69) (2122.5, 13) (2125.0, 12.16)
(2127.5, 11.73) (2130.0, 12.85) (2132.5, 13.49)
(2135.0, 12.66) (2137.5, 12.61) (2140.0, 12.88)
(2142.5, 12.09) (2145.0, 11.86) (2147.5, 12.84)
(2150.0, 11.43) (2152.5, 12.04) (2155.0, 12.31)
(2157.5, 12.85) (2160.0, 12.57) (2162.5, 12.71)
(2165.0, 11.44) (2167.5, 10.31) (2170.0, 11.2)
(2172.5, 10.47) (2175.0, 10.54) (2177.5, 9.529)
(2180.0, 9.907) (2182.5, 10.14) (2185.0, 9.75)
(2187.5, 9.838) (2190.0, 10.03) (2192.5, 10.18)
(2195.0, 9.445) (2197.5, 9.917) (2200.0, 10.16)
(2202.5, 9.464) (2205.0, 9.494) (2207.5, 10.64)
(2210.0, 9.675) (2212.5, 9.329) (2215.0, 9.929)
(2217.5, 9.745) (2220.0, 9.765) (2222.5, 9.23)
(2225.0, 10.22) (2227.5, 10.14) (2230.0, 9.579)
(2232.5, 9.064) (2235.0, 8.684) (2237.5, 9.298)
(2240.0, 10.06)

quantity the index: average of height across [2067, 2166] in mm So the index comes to 13.4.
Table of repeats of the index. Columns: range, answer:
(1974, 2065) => 11.7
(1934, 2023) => 11.5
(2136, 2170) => 12.1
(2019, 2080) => 12.2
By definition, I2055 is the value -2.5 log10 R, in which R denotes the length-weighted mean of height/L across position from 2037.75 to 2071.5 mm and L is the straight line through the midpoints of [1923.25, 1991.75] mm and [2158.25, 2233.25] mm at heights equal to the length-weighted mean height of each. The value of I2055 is -0.18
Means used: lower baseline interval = 12.3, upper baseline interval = 10.2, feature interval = 13.4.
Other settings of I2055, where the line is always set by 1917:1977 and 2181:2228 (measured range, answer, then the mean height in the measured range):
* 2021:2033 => 0.31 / 8.45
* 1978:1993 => -0.14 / 13.2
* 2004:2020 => 0.35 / 8.31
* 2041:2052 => -0.20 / 13.4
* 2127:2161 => -0.20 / 12.5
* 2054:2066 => -0.23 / 13.6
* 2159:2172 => -0.14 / 11.6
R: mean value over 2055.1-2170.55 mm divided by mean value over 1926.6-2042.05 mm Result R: 1.2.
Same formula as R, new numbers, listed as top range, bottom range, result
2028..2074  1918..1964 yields 1.11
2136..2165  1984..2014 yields 1.00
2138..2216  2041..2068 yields 0.80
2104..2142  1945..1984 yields 1.07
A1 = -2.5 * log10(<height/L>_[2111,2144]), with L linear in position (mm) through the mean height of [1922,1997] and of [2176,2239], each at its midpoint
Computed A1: -0.22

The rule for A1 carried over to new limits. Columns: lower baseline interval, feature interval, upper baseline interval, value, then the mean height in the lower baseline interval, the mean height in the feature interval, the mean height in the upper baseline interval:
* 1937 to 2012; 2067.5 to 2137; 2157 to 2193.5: -0.21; 12.4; 13.8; 10.7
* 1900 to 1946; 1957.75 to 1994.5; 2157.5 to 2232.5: -0.13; 11.6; 12.8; 10.2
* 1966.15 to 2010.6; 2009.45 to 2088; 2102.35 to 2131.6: 0.12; 12.9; 11.8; 13.4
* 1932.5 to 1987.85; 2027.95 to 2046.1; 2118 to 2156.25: 0.03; 12.3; 12.1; 12.5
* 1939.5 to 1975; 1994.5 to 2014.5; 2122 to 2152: 0.06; 12.1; 11.6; 12.4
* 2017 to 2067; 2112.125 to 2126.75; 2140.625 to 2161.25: -0.10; 11.4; 13.2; 12.3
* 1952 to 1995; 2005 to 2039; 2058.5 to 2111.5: 0.44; 12.6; 8.83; 14.1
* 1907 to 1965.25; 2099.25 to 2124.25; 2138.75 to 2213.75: -0.24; 11.6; 13.7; 10.8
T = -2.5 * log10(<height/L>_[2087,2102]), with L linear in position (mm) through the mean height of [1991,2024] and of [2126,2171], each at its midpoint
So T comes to -0.25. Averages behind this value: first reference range 9.93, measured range 14.3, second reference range 12.2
